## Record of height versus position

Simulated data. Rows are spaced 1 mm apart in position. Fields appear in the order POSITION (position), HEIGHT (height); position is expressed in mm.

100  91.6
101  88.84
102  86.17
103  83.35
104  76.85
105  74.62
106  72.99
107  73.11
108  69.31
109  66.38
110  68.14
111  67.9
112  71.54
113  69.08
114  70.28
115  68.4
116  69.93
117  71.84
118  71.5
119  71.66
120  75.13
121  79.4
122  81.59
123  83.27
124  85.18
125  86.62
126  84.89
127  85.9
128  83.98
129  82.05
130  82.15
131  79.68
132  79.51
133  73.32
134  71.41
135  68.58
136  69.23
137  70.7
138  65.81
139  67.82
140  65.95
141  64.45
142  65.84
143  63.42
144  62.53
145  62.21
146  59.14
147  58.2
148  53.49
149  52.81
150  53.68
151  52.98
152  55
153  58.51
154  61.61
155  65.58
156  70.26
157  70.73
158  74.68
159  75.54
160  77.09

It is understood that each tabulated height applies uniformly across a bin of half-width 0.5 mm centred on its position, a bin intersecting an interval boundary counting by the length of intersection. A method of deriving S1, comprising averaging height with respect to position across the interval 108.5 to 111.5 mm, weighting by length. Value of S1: 67.5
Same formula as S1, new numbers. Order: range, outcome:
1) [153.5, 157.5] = 67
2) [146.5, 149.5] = 54.8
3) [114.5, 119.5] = 70.7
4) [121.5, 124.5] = 83.3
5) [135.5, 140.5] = 67.9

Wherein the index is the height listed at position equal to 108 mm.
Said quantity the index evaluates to 69.31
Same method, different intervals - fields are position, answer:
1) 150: 53.68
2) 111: 67.9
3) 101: 88.84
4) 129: 82.05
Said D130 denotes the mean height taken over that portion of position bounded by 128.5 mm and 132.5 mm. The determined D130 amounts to 80.8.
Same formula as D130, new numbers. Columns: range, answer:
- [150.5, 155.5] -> 58.7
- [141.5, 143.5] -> 64.6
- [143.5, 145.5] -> 62.4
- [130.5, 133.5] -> 77.5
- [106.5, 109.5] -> 69.6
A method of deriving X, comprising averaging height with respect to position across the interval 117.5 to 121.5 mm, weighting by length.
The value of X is 74.4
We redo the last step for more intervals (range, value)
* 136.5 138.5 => 68.3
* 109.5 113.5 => 69.2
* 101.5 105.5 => 80.2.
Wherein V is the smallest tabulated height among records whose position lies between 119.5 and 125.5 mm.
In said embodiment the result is 75.13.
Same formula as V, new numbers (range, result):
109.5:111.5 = 67.9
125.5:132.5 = 79.51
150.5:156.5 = 52.98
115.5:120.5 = 69.93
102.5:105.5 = 74.62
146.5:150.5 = 52.81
